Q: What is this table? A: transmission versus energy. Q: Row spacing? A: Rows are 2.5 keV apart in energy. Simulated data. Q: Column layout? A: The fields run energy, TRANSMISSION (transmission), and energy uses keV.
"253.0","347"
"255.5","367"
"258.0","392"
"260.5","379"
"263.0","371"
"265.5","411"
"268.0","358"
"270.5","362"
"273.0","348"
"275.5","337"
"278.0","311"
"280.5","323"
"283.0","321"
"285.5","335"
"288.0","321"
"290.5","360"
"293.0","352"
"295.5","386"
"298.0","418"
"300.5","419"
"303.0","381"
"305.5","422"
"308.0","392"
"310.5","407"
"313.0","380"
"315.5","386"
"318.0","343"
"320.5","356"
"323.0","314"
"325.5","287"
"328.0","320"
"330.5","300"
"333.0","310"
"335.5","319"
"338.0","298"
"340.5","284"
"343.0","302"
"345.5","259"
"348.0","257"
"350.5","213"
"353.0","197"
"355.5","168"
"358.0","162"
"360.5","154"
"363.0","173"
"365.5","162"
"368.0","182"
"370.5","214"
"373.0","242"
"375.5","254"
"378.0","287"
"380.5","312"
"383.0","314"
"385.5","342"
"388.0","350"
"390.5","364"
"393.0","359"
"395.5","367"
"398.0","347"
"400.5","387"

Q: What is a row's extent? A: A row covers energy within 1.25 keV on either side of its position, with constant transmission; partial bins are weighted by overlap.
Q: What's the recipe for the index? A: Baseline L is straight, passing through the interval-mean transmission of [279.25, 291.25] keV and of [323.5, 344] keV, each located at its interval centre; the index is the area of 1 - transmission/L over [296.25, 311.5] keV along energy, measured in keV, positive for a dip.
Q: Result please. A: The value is -4.1 keV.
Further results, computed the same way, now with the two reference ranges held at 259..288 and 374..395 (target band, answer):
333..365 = 9.5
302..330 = -1.7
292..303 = -1.6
